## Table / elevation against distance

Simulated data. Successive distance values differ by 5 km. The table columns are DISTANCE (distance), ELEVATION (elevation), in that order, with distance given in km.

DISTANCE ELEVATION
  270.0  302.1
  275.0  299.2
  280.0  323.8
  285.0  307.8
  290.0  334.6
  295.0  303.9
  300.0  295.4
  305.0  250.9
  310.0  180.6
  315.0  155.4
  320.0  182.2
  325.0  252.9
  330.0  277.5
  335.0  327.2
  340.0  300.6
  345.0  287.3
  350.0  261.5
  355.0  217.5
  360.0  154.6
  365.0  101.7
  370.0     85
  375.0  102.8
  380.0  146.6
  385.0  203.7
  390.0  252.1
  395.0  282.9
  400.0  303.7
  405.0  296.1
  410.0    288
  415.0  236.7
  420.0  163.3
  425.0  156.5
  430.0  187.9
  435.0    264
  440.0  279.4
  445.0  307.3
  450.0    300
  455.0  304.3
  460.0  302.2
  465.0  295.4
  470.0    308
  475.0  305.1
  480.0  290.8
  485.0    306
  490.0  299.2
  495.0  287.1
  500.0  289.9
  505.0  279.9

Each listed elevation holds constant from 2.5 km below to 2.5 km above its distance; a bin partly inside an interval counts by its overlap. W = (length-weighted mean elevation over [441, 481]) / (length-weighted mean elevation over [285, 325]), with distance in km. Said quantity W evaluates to 1.21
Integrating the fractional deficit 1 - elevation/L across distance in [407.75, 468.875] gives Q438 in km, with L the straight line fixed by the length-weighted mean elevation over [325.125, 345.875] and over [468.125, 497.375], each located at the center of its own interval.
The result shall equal 8.13 km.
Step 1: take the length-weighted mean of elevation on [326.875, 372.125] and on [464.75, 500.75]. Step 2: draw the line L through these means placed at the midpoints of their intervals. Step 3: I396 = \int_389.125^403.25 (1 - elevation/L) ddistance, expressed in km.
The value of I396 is -1.8 km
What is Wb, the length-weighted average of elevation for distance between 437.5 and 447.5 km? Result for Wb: 293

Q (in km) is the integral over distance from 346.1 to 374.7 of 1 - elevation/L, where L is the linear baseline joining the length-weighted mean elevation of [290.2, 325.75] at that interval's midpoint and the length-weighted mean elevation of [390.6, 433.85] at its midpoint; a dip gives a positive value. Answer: 8.80 km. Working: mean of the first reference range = 237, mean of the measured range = 165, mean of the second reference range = 241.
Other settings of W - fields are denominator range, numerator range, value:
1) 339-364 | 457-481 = 1.30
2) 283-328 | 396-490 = 1.09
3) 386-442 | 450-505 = 1.22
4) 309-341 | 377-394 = 0.86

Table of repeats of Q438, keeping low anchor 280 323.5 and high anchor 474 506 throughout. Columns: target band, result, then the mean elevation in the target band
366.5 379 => 7.8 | 101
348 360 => 2.0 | 221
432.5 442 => 0.4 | 271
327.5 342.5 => -2.3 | 302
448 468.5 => -0.9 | 301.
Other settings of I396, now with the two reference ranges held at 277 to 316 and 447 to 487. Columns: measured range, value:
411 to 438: 7.9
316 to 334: 2.6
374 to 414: 7.0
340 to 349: -0.2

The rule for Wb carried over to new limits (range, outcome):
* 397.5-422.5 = 258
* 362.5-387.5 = 128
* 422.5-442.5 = 222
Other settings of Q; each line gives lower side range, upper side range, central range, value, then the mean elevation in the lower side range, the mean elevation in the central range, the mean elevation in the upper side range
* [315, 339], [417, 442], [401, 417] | -4.4 km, 252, 278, 209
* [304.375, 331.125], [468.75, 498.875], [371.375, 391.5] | 6.4 km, 211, 167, 299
